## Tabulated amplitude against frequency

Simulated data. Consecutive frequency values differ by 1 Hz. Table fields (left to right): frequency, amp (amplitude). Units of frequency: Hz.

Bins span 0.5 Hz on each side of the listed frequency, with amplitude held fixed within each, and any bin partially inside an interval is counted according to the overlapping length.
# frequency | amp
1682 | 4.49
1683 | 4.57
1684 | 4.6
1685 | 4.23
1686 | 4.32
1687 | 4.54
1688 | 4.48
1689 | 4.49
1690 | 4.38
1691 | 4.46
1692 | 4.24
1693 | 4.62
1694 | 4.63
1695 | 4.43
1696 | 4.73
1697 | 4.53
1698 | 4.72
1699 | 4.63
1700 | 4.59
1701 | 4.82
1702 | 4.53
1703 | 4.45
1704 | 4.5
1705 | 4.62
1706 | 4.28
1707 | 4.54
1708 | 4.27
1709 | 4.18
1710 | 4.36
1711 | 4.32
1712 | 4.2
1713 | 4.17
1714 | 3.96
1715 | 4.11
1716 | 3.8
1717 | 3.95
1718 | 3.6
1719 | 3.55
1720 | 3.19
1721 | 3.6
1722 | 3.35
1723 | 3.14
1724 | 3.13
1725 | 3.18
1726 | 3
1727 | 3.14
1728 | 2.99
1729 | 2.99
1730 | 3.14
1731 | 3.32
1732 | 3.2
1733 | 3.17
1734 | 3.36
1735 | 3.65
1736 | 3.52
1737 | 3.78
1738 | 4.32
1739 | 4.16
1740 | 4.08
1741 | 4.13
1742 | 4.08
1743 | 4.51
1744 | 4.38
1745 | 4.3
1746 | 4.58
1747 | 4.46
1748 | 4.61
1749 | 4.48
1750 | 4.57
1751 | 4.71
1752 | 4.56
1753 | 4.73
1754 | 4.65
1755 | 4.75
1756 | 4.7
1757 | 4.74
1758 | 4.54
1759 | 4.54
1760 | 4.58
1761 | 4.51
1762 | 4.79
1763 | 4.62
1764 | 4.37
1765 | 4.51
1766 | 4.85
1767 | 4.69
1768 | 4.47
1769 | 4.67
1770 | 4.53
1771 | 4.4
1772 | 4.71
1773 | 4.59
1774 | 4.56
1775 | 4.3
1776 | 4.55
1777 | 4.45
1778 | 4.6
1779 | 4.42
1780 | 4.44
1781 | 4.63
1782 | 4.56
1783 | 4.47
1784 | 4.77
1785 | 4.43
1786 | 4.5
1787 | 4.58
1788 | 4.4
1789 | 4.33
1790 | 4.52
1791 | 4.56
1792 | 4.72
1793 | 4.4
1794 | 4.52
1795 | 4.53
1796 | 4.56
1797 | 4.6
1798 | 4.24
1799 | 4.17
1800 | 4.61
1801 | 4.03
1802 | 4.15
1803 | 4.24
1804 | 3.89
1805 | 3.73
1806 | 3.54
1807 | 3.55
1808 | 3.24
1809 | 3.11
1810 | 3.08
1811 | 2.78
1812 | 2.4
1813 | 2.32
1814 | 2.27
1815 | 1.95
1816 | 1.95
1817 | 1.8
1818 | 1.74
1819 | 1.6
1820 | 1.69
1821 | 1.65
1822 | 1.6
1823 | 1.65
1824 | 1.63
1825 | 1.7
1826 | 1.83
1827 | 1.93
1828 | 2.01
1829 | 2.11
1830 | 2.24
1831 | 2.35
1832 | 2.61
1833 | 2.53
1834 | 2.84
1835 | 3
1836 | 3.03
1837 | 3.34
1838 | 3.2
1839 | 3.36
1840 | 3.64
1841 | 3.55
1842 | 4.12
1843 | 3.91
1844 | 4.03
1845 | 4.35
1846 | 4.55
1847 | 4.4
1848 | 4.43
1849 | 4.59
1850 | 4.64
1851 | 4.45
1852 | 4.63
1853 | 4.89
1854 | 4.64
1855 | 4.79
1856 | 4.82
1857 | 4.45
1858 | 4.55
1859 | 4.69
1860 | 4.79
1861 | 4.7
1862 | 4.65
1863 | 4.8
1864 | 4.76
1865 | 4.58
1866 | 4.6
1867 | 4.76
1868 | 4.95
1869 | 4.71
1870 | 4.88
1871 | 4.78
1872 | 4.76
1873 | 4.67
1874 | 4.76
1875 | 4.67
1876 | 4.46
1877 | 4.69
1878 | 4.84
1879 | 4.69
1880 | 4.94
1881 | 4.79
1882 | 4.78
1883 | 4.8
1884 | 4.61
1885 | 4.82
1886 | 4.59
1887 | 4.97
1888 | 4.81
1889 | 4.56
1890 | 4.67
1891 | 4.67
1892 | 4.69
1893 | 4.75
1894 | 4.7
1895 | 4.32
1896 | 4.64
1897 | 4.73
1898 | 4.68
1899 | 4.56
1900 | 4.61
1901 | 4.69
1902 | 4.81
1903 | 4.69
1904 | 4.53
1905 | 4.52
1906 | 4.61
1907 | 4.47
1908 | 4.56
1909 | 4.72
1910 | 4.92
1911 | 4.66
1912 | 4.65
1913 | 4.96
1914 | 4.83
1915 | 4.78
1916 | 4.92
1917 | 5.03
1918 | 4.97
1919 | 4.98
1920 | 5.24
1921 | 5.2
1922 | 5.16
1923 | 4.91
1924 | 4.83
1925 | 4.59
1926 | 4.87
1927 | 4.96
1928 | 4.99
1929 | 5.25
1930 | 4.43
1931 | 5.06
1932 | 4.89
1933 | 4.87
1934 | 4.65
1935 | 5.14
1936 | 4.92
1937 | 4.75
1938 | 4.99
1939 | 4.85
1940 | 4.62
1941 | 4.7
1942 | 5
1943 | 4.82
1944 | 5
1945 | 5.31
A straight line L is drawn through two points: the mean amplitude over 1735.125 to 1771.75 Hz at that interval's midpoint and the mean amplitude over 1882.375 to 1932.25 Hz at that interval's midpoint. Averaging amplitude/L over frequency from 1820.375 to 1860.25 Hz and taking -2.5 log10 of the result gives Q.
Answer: 0.33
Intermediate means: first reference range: 4.46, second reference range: 4.78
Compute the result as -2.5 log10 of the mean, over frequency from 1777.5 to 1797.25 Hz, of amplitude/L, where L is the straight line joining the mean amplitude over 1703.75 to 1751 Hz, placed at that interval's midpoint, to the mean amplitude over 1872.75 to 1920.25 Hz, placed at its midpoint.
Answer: -0.09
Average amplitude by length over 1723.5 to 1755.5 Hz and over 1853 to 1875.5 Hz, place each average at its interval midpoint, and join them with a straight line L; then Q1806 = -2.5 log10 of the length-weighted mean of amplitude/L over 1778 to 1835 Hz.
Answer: 0.29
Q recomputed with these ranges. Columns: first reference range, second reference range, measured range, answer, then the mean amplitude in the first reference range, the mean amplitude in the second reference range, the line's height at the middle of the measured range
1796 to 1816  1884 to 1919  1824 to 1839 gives 0.46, 3.46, 4.71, 3.79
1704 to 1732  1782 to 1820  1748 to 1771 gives -0.24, 3.71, 3.67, 3.69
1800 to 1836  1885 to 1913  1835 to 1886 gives -0.22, 2.57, 4.67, 3.67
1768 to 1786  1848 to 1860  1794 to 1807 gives 0.10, 4.53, 4.65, 4.57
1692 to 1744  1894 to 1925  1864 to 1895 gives -0.02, 3.95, 4.77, 4.64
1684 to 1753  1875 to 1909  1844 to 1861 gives -0.01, 4.08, 4.67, 4.54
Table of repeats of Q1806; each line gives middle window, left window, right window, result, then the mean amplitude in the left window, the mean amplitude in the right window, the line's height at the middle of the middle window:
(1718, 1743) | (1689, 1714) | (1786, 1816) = 0.218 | 4.46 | 3.81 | 4.27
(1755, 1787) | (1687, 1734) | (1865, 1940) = -0.081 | 3.99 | 4.78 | 4.24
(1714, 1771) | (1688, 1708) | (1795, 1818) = -0.009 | 4.53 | 3.36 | 4.05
